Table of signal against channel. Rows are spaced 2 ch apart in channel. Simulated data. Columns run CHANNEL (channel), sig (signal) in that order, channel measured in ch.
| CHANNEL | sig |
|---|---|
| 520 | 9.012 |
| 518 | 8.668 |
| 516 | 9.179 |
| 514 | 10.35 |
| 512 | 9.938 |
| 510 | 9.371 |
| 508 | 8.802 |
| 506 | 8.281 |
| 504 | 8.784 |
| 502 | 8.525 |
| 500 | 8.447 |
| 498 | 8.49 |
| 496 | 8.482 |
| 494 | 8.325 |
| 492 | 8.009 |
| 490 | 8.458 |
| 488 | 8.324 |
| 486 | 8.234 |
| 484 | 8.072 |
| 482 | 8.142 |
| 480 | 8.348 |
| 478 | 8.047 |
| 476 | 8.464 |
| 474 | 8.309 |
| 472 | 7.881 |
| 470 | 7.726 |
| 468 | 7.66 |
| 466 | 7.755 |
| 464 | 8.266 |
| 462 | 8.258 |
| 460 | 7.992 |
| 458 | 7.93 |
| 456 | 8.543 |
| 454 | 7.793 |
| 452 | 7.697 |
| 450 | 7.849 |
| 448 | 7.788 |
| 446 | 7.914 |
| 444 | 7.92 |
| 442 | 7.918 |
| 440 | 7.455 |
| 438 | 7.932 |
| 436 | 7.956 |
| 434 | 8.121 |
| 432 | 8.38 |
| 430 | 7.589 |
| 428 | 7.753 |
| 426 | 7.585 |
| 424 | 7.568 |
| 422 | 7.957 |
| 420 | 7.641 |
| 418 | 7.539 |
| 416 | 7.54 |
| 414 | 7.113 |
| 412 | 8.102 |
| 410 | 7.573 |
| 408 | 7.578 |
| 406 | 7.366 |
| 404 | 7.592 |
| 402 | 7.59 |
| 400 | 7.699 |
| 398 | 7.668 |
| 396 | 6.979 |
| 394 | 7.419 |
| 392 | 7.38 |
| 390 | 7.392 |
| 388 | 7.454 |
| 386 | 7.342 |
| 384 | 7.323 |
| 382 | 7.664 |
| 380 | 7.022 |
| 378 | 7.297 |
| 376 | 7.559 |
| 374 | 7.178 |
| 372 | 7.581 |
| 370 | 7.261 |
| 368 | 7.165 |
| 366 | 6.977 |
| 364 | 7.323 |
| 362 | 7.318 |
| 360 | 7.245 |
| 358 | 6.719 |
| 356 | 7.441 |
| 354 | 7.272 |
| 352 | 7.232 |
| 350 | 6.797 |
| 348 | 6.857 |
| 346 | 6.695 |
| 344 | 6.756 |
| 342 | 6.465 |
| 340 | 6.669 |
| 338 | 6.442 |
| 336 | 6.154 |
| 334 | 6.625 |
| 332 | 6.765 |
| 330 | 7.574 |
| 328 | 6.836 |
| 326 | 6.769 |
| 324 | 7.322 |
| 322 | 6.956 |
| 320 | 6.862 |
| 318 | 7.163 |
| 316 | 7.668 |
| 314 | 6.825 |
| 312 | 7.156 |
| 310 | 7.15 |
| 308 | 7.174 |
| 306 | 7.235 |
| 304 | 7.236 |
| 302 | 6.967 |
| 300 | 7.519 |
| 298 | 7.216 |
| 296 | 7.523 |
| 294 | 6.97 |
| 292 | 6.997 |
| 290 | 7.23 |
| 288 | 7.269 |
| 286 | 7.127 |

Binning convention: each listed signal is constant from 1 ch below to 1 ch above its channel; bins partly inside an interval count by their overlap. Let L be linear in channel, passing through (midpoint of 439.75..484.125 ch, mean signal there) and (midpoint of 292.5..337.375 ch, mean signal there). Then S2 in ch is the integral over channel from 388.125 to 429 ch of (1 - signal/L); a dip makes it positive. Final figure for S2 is 0.6 ch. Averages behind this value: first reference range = 7.07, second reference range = 8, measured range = 7.55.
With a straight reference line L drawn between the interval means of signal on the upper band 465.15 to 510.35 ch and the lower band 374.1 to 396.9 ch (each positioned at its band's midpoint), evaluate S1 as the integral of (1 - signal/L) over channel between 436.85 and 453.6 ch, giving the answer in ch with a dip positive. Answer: 0.18 ch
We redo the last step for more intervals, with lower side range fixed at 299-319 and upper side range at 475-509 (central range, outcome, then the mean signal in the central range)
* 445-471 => 0.7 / 7.94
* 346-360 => 0.8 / 7.04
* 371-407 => 1.4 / 7.42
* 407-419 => 0.4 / 7.57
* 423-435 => 0.2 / 7.83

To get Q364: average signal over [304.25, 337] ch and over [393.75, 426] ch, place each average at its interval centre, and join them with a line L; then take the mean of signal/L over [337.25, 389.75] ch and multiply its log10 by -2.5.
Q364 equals 0.02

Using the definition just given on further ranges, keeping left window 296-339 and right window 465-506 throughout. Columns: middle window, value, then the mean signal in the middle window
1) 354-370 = 0.026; 7.18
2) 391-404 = 0.020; 7.47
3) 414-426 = 0.023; 7.6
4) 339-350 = 0.083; 6.7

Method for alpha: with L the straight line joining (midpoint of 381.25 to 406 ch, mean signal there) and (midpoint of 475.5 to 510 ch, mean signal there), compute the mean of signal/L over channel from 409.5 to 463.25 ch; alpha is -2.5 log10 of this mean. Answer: 0.00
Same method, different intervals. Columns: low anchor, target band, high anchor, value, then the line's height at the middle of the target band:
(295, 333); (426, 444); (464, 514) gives 0.020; 8.02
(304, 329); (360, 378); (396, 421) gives 0.010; 7.36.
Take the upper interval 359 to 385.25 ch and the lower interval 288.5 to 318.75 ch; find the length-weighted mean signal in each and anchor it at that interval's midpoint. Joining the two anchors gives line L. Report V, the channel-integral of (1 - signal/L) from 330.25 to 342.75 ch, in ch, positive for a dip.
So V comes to 1.1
